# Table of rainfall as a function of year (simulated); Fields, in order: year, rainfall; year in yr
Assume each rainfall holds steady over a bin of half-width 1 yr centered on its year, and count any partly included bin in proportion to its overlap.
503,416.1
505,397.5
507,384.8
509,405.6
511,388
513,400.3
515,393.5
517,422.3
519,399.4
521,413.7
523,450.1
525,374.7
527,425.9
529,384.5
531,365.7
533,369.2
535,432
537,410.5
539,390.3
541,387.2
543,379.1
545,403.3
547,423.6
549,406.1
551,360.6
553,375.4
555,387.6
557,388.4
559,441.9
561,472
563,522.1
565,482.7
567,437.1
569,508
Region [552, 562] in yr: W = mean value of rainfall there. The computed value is 413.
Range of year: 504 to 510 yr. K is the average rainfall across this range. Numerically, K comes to 396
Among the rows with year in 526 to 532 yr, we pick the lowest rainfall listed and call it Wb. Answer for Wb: 365.7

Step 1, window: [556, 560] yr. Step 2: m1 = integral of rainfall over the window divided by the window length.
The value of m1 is 415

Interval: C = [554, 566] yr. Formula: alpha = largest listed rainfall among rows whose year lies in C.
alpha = 522.1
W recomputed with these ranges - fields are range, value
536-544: 392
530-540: 394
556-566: 461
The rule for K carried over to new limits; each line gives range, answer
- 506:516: 394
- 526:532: 392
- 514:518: 408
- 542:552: 395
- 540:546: 390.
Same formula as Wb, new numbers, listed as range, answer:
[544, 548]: 403.3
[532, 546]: 369.2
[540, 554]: 360.6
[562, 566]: 482.7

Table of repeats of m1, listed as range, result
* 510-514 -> 394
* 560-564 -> 497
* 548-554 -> 381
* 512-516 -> 397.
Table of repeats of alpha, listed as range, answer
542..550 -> 423.6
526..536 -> 432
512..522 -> 422.3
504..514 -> 405.6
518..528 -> 450.1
